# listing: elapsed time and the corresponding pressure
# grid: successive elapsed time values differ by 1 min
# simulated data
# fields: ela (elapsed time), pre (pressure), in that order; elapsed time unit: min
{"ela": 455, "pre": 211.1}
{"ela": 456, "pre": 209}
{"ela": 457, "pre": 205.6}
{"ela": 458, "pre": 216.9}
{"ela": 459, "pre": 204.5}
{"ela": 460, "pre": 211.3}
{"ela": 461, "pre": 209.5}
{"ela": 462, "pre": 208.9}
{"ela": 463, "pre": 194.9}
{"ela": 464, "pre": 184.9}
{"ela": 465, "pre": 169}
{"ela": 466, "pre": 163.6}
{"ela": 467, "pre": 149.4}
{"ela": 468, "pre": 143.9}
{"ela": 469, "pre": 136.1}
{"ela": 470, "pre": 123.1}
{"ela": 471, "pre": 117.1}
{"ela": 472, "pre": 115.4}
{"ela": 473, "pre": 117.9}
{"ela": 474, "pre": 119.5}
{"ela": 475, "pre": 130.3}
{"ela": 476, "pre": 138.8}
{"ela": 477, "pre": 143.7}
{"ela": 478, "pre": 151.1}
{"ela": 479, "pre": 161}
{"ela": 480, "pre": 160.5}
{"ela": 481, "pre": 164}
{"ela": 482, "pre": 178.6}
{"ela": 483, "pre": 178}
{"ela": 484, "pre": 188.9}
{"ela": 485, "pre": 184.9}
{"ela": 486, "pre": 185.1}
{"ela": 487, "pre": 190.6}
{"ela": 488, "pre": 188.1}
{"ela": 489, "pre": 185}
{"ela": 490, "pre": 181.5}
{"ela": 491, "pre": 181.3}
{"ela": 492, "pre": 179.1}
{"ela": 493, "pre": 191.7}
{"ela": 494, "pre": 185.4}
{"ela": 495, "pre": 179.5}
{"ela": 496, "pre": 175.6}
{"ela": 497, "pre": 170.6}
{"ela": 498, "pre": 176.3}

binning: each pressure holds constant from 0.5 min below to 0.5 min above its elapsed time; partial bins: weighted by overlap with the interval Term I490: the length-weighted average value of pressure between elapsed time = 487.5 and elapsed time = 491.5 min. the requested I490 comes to 184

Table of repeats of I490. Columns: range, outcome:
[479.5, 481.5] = 162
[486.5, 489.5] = 188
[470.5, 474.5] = 117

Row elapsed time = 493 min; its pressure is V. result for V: 191.7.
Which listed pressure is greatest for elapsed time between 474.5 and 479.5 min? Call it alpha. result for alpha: 161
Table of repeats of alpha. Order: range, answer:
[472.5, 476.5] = 138.8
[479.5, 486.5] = 188.9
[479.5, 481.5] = 164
